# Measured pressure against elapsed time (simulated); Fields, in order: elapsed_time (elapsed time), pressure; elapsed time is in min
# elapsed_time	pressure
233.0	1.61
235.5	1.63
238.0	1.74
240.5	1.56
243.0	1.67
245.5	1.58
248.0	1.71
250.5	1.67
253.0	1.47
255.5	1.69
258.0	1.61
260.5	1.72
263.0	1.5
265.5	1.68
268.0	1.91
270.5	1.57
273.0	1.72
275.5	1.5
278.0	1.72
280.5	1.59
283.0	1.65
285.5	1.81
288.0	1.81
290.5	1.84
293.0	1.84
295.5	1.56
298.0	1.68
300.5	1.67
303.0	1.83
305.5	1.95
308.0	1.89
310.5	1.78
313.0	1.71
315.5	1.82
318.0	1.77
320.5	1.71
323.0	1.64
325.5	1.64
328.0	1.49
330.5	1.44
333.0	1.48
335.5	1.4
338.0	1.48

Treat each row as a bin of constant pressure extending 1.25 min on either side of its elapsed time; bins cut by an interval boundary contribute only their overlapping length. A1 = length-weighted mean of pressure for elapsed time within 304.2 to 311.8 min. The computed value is 1.87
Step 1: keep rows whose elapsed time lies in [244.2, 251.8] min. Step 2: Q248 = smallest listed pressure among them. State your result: 1.58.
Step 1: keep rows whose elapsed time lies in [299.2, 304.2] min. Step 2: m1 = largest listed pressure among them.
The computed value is 1.83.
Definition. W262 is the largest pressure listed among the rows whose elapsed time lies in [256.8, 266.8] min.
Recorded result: 1.72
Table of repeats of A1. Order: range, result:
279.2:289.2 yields 1.71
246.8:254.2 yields 1.62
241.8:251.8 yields 1.66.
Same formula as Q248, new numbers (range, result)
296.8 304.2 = 1.67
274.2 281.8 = 1.5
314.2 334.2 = 1.44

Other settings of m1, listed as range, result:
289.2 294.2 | 1.84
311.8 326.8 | 1.82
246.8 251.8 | 1.71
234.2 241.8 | 1.74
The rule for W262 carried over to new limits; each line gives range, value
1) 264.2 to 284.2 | 1.91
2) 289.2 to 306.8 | 1.95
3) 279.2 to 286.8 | 1.81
